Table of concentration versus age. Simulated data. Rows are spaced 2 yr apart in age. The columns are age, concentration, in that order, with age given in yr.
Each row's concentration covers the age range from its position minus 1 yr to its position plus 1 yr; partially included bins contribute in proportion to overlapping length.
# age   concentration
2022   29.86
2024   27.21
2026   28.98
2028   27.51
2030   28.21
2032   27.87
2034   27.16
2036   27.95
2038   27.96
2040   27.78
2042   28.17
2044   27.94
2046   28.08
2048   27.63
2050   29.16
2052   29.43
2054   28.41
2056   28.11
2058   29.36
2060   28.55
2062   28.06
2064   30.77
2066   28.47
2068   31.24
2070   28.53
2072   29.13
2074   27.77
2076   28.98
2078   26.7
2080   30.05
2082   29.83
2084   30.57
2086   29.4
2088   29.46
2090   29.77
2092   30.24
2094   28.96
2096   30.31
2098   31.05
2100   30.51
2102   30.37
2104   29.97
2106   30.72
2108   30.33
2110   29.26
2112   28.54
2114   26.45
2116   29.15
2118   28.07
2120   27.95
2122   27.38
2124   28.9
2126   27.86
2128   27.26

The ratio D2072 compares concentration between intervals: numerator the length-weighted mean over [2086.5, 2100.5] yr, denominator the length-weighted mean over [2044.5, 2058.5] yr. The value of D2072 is 1.1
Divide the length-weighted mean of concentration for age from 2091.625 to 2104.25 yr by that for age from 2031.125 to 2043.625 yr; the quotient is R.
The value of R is 1.09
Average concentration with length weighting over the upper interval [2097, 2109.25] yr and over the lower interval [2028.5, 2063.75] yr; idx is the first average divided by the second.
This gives 1.08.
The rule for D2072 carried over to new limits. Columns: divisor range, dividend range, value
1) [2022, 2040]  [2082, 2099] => 1.07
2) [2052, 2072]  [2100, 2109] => 1.04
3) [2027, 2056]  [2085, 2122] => 1.05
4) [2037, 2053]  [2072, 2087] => 1.03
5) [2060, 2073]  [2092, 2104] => 1.03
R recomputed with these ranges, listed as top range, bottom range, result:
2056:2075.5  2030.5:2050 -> 1.04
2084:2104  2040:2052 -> 1.06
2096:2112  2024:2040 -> 1.08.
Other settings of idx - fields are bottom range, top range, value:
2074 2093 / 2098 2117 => 1.01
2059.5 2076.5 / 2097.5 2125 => 1.00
